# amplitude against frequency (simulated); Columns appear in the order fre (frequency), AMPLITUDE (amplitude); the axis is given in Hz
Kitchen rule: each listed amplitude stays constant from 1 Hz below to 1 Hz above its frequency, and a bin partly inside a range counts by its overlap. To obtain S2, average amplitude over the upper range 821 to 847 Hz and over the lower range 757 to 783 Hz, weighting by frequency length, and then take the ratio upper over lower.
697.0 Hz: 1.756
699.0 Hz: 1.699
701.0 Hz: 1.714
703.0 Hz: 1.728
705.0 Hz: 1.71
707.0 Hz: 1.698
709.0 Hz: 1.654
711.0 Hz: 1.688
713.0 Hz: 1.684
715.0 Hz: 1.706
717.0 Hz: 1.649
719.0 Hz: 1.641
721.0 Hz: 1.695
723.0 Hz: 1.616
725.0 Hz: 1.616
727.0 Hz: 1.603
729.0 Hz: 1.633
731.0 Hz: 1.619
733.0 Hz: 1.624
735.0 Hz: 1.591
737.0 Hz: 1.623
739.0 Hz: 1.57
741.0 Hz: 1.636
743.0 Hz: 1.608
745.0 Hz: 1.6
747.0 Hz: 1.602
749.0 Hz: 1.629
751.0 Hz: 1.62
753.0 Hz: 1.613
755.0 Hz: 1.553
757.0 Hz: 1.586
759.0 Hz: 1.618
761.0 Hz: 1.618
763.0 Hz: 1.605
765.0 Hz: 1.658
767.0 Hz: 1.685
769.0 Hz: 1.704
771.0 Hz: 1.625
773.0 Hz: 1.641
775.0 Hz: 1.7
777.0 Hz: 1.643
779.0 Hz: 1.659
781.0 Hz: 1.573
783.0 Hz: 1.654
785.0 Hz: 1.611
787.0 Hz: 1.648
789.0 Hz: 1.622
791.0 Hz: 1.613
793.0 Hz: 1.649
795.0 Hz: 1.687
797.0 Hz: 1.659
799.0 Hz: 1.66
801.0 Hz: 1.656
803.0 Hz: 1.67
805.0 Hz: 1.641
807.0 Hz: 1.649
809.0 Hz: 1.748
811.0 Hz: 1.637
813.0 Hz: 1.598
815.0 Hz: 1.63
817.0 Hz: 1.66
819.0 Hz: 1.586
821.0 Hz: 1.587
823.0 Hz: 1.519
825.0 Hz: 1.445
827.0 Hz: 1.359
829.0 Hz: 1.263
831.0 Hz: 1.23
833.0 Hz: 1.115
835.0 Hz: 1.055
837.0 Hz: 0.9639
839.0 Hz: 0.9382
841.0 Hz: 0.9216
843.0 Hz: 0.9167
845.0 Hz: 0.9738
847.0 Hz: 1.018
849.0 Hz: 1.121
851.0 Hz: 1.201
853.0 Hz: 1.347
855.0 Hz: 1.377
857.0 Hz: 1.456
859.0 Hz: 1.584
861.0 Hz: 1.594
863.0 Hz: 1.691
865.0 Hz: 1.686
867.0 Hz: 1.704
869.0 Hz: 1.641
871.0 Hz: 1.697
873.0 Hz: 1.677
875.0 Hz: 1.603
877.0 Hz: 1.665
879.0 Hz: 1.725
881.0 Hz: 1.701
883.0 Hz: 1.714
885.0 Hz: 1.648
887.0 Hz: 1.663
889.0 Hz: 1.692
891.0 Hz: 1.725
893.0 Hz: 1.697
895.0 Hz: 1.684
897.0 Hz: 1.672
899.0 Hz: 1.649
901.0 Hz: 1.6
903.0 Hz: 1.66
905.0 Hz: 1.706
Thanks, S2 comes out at 0.70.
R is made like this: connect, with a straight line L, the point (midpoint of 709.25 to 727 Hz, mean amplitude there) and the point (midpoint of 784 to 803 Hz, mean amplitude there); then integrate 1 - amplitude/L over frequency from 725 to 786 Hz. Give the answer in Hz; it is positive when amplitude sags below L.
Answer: 1.1 Hz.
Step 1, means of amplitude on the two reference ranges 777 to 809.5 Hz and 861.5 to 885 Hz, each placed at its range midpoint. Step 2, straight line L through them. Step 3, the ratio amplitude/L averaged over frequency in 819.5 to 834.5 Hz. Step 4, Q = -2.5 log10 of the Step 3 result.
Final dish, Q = 0.22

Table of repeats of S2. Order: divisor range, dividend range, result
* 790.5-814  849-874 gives 0.93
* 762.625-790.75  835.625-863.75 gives 0.74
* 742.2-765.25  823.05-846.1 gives 0.70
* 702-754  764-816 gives 1.01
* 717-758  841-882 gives 0.90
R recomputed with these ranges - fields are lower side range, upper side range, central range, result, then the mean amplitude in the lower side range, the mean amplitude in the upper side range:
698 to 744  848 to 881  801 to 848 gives 6.61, 1.65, 1.55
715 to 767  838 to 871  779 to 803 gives -2.37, 1.62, 1.33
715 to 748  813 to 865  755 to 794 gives -3.54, 1.62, 1.32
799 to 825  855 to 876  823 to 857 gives 9.69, 1.63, 1.62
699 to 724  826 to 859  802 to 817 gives -4.27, 1.68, 1.15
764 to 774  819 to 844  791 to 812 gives -3.51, 1.66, 1.21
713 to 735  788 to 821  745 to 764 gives 0.44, 1.64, 1.65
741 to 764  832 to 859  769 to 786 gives -1.90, 1.61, 1.13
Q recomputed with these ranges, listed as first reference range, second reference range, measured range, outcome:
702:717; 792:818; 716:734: 0.04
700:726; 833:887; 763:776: -0.06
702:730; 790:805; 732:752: 0.03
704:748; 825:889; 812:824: -0.09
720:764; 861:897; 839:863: 0.33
